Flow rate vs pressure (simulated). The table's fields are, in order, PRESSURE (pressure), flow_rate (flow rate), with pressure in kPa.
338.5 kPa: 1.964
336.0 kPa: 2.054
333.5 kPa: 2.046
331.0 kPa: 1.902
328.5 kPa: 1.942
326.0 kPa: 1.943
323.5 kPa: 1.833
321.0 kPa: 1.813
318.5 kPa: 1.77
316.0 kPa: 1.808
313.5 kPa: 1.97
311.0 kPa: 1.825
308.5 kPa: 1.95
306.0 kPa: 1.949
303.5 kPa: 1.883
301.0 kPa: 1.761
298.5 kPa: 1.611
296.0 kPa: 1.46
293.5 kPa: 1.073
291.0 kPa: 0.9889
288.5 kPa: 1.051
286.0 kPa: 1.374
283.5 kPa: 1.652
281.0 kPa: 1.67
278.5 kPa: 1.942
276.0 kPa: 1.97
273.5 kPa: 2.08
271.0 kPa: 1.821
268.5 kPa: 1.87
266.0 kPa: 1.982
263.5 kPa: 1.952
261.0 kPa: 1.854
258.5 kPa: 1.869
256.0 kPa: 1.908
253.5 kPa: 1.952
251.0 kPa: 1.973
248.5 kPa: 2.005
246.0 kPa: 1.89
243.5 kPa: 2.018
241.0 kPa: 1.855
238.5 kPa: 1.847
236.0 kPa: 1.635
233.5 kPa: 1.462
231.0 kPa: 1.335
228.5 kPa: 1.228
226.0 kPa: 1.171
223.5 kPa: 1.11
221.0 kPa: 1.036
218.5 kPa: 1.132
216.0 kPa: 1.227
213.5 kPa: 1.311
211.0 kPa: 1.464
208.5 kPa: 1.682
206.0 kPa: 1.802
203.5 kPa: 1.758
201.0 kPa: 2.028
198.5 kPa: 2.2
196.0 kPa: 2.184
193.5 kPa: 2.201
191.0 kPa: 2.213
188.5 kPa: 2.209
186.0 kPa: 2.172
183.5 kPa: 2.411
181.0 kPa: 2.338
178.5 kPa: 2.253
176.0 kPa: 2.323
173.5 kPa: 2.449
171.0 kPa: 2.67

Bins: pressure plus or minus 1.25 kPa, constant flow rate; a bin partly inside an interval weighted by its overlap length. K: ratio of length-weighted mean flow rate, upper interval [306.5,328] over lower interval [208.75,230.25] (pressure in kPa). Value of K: 1.51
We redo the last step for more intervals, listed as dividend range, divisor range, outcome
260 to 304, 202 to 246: 1.12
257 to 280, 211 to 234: 1.57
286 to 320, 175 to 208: 0.75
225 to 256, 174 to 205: 0.78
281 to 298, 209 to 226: 1.07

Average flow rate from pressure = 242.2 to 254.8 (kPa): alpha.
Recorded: 1.97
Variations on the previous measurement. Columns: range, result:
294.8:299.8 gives 1.54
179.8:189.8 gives 2.28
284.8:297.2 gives 1.19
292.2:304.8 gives 1.56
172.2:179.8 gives 2.34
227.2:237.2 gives 1.41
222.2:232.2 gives 1.21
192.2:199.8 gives 2.19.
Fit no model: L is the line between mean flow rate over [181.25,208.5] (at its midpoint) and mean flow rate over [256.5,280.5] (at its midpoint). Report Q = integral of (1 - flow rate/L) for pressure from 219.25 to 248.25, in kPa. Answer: 7.0 kPa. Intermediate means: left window 2.11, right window 1.92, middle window 1.52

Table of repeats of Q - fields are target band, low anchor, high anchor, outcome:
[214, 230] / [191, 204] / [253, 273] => 6.85 kPa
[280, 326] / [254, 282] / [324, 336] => 6.98 kPa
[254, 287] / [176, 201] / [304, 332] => 2.70 kPa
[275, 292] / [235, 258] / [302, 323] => 3.25 kPa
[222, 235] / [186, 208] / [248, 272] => 4.75 kPa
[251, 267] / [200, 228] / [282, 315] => -4.43 kPa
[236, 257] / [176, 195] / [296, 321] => 1.29 kPa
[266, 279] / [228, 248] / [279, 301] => -3.84 kPa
